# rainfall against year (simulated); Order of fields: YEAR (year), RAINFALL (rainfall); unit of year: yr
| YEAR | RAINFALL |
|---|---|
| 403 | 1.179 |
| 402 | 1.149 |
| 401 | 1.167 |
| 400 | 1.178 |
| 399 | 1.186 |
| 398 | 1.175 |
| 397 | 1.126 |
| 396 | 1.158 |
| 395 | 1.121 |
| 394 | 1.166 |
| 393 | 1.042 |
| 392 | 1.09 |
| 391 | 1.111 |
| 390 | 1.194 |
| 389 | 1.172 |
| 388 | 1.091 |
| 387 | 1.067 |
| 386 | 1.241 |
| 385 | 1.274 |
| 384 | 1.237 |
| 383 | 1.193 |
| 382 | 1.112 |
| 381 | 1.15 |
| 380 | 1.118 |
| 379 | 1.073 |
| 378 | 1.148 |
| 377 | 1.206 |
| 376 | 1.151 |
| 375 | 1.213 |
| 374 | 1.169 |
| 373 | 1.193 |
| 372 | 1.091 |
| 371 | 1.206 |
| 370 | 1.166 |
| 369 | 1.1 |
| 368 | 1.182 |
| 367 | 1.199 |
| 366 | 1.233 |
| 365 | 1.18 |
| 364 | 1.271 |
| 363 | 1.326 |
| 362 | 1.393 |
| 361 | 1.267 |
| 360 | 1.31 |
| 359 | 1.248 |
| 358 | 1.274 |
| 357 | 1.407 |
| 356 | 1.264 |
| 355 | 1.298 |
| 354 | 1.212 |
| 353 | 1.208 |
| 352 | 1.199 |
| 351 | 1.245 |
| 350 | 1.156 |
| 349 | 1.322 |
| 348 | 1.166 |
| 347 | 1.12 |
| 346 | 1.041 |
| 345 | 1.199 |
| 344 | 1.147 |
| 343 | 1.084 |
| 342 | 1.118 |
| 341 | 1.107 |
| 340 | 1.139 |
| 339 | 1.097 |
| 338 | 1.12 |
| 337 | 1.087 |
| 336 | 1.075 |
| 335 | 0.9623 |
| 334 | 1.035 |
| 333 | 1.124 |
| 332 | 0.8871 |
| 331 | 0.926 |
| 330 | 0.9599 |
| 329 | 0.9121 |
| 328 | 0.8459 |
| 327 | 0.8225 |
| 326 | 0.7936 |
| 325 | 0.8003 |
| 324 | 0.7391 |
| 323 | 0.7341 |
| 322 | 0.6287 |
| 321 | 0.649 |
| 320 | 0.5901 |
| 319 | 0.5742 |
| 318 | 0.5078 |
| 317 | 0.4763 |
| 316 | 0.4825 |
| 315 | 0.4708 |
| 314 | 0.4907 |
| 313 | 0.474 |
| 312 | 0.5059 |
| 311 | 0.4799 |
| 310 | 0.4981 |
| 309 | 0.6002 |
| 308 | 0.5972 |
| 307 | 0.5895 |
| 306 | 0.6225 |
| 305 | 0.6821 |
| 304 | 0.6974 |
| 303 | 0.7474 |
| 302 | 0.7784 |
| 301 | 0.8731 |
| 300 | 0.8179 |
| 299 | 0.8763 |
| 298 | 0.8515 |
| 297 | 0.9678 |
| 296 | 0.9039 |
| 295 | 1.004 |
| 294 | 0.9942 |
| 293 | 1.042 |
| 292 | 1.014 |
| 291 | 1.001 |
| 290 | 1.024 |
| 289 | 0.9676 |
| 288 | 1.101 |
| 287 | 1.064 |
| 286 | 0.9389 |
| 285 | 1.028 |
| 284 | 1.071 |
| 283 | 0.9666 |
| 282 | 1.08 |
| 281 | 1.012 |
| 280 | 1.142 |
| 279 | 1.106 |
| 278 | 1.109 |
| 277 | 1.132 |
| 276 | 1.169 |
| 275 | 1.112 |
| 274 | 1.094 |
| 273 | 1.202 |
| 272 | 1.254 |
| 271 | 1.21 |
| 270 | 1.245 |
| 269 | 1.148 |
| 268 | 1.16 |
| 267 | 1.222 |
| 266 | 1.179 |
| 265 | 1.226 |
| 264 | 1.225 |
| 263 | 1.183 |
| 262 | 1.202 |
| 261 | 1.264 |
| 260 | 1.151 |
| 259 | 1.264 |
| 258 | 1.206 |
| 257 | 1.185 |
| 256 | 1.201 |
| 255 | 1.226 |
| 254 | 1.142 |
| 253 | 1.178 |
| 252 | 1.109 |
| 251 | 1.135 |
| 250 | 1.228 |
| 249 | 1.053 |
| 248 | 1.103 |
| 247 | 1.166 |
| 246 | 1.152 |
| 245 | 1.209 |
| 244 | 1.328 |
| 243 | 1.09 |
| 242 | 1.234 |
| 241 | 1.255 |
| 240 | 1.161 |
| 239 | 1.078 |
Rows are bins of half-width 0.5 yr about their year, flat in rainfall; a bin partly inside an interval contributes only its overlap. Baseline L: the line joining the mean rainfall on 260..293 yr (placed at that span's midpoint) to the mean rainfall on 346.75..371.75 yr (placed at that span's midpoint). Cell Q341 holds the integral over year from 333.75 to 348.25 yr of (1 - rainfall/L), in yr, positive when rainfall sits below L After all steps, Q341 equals 1.3 yr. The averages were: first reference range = 1.12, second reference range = 1.24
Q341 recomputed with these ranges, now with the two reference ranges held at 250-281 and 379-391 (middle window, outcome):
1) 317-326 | 3.99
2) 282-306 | 5.03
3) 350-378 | -1.51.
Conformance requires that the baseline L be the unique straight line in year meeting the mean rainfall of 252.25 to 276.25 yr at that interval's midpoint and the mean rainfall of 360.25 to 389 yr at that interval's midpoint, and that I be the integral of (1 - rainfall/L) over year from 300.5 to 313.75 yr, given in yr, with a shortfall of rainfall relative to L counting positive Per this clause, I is 6.31 yr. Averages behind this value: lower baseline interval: 1.19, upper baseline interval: 1.19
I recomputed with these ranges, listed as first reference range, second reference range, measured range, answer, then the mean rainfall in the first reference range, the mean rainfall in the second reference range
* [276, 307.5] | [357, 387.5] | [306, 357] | 9.0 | 0.946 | 1.2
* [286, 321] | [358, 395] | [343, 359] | -2.8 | 0.747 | 1.18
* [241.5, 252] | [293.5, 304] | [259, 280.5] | -3.0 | 1.17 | 0.873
